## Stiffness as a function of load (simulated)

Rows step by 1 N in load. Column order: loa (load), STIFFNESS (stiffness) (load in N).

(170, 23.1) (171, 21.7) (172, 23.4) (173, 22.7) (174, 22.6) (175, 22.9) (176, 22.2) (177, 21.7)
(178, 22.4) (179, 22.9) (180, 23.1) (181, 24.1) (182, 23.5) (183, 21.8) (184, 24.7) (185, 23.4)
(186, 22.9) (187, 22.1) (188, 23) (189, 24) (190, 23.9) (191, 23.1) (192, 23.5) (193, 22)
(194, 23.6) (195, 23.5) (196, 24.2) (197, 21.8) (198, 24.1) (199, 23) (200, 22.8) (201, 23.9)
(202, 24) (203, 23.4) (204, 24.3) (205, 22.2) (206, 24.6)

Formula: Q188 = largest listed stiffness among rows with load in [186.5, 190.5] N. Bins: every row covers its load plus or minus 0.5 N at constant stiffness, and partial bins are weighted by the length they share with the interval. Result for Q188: 24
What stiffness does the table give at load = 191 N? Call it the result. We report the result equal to 23.1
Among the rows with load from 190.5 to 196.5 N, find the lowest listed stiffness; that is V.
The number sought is 22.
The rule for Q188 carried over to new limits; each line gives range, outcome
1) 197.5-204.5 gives 24.3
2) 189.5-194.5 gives 23.9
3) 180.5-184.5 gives 24.7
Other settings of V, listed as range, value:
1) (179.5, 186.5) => 21.8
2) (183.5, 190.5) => 22.1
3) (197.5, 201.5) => 22.8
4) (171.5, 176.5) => 22.2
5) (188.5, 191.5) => 23.1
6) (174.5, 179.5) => 21.7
